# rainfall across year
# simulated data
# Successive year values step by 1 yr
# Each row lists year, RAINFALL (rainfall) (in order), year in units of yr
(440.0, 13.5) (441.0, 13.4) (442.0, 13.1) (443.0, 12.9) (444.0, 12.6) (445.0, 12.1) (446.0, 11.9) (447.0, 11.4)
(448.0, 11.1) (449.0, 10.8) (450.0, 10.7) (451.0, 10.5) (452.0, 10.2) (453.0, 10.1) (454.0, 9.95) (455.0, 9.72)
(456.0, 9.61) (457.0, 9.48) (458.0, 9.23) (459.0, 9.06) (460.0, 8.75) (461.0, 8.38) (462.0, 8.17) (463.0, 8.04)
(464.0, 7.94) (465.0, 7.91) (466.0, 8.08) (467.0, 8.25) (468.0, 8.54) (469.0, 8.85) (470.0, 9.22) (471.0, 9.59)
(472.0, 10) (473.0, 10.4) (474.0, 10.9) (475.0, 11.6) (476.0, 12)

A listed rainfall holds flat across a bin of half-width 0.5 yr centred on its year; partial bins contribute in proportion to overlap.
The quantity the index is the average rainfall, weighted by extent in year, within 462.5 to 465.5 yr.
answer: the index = 7.96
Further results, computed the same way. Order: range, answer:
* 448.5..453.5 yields 10.5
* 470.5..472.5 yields 9.79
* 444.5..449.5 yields 11.5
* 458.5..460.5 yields 8.91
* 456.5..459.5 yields 9.26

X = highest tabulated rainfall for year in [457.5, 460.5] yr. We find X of 9.23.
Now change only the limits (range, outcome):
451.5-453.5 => 10.2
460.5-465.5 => 8.38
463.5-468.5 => 8.54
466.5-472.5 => 10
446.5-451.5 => 11.4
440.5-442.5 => 13.4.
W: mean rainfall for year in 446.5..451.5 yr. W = 10.9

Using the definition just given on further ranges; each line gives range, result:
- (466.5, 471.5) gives 8.89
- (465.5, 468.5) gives 8.29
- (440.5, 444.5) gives 13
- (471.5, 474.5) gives 10.4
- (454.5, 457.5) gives 9.6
